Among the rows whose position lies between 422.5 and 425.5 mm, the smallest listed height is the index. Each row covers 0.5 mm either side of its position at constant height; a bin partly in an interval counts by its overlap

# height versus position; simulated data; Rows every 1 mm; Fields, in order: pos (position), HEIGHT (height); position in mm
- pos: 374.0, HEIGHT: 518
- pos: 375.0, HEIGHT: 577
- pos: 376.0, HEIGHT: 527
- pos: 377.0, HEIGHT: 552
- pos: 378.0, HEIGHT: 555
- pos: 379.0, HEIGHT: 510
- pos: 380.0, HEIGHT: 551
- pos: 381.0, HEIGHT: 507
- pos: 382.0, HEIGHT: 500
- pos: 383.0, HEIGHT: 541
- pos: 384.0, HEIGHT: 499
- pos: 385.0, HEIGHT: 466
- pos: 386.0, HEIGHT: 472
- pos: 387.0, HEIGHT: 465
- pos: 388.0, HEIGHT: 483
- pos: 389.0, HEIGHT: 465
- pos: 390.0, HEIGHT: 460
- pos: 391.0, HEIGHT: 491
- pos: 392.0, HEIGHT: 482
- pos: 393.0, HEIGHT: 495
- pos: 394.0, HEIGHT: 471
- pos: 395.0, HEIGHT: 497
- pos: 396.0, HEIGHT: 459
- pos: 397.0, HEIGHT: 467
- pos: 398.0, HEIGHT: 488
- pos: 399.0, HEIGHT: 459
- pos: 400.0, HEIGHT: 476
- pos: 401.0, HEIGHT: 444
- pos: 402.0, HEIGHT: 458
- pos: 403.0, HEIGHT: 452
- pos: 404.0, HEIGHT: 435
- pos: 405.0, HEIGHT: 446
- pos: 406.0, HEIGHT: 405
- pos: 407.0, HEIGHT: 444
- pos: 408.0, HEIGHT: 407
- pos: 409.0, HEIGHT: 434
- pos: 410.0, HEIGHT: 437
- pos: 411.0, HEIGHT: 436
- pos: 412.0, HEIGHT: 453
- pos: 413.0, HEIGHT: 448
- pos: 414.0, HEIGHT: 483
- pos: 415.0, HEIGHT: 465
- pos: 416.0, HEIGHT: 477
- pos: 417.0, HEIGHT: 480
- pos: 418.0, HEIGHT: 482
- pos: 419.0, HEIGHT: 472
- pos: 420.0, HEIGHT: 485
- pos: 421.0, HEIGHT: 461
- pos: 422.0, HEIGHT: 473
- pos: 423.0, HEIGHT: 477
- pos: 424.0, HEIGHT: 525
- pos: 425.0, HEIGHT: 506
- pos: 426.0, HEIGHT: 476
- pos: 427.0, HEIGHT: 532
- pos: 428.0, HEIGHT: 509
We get 477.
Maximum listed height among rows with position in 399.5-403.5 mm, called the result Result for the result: 476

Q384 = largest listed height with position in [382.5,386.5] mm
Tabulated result 541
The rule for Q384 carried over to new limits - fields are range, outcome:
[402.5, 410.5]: 452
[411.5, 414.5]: 483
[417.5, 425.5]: 525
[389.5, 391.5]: 491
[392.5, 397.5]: 497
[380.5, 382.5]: 507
